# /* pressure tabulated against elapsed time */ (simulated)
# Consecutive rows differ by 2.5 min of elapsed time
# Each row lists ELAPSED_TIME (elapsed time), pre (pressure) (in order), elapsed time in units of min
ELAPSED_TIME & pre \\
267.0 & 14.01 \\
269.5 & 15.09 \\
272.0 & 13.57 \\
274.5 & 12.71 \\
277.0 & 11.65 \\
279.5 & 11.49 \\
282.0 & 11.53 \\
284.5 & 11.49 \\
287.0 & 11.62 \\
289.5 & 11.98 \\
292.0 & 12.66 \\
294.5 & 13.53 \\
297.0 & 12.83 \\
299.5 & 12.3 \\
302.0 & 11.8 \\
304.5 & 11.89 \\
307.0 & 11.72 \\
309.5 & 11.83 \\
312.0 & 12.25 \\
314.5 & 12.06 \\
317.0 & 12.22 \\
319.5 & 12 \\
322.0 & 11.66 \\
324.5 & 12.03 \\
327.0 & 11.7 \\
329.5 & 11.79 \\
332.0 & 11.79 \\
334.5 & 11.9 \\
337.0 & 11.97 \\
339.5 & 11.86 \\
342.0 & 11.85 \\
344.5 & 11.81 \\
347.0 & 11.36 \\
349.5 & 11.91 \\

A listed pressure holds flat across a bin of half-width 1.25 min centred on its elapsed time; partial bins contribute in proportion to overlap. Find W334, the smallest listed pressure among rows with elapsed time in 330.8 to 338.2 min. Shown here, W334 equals 11.79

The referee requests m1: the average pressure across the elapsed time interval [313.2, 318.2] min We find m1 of 12.1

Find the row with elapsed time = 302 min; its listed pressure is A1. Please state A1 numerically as 11.8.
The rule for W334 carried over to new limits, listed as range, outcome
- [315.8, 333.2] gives 11.66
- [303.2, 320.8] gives 11.72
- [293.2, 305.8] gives 11.8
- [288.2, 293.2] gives 11.98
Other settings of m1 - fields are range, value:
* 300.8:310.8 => 11.8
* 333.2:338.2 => 11.9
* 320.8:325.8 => 11.8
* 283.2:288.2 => 11.6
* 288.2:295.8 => 12.7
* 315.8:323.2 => 12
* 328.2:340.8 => 11.9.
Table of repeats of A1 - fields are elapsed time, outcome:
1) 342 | 11.85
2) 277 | 11.65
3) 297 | 12.83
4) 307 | 11.72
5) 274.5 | 12.71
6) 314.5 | 12.06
